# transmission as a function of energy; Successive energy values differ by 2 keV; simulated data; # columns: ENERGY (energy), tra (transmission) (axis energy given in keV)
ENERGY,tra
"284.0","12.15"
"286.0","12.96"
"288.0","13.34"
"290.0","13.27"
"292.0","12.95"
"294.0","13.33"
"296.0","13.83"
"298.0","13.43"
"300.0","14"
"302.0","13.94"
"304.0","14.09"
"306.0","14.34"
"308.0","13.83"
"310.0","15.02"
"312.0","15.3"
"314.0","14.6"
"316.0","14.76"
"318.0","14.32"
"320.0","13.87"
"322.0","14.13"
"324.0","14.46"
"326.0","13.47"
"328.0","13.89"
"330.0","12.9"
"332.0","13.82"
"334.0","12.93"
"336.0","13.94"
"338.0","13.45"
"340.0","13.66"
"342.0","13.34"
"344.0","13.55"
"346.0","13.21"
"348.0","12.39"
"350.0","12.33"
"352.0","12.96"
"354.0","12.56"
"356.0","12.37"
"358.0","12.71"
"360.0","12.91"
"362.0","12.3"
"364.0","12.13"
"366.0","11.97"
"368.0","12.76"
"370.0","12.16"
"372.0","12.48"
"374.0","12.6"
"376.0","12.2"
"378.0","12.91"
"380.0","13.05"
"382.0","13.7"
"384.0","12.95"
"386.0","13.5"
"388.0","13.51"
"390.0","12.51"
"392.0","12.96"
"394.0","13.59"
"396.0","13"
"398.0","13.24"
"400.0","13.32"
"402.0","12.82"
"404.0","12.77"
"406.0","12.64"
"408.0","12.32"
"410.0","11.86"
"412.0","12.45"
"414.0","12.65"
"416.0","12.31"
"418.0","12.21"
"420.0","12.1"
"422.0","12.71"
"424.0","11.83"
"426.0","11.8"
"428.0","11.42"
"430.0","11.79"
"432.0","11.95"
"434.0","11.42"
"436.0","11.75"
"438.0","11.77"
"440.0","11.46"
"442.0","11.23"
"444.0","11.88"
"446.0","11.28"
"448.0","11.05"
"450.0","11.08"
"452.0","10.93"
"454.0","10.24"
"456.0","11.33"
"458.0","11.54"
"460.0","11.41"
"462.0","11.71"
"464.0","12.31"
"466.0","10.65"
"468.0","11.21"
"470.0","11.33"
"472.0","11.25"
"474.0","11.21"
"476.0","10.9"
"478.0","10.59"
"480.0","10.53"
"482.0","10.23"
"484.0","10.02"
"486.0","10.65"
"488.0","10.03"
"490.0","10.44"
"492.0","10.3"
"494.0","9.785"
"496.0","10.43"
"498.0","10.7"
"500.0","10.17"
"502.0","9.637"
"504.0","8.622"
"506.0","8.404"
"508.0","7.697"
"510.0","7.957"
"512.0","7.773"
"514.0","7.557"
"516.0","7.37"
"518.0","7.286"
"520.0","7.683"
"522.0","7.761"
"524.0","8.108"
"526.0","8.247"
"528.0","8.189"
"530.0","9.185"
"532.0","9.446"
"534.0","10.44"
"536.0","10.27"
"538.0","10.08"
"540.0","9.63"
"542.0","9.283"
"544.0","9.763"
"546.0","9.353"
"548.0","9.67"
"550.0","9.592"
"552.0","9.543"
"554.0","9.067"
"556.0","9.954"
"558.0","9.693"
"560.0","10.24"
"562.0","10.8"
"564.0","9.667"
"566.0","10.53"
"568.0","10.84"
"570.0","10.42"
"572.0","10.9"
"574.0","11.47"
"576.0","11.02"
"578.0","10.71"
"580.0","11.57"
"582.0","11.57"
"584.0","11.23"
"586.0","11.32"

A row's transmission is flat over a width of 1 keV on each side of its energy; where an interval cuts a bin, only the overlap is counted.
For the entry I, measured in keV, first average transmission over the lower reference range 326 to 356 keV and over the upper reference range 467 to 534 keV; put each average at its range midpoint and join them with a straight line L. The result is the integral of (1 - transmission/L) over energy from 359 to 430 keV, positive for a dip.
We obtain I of -4.1 keV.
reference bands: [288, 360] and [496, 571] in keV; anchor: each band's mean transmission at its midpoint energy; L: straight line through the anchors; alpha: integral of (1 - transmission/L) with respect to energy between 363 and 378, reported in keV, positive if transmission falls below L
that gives 0.3 keV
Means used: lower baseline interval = 13.6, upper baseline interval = 9.22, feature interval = 12.4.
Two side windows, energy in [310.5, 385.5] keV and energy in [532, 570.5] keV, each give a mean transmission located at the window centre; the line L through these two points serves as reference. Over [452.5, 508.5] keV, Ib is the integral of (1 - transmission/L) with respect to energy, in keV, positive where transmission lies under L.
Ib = 2.93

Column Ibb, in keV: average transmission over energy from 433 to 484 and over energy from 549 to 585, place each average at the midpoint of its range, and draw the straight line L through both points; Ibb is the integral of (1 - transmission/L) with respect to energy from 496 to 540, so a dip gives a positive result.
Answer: 8.34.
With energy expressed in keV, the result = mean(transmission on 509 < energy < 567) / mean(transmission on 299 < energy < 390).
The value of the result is 0.68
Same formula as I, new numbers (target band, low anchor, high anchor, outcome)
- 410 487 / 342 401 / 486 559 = -3.33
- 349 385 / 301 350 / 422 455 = 0.99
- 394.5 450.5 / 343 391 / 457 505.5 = -1.80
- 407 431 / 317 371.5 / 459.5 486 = -0.46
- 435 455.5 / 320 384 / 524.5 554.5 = -0.05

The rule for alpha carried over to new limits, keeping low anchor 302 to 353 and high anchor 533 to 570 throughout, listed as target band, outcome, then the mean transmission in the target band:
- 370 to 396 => -0.3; 13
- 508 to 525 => 4.6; 7.69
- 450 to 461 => 0.5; 11.1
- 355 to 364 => 0.5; 12.5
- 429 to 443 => 0.3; 11.6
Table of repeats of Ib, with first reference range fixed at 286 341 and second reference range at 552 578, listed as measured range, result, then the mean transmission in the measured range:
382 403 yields -0.66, 13.2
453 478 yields 1.10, 11.2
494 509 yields 2.46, 9.41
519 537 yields 3.41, 8.81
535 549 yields 1.26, 9.72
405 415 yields 0.11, 12.4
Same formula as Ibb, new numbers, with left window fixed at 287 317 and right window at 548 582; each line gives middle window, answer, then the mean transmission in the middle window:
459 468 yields 0.23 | 11.5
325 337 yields 0.10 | 13.5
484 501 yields 1.63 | 10.3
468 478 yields 0.46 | 11.1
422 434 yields 0.45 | 11.8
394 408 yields -0.35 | 13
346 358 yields 0.65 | 12.6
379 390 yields -0.34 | 13.3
